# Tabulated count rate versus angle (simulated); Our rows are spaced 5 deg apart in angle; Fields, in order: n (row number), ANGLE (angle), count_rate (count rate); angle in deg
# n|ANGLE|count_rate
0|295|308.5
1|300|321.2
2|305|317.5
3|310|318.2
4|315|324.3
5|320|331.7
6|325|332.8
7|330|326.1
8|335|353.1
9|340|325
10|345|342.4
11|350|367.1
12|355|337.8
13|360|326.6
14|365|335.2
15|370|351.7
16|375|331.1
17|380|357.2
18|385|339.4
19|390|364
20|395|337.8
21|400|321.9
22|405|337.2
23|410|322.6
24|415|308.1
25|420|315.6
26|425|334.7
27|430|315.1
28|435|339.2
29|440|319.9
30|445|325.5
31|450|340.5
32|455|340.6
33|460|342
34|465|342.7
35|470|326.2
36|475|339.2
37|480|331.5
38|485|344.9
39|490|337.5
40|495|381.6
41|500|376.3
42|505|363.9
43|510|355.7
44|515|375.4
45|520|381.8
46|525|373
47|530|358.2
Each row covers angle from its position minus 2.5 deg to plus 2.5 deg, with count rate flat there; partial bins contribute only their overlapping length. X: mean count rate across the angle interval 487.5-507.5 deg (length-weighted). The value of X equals 365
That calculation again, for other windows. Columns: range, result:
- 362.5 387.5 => 343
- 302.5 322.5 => 323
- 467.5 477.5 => 333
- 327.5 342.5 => 335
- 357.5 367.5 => 331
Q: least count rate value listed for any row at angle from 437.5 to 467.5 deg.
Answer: 319.9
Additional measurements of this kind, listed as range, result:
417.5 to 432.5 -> 315.1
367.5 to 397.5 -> 331.1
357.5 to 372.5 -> 326.6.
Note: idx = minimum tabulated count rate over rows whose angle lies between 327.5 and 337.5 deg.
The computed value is 326.1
